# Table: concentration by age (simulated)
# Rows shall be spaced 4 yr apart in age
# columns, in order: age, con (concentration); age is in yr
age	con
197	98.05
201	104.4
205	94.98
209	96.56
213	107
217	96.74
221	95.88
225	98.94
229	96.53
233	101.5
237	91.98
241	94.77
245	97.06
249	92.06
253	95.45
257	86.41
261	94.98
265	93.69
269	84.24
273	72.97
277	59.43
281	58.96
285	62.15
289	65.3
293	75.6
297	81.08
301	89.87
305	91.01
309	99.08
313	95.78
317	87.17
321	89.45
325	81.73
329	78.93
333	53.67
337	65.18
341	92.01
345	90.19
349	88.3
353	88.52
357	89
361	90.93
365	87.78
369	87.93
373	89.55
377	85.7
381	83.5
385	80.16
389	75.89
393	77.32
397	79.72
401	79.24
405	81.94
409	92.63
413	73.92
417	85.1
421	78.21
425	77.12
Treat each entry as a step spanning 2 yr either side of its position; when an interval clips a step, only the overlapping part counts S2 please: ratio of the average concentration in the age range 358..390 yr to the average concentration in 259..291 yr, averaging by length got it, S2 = 1.16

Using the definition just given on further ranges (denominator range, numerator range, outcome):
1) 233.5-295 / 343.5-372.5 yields 1.08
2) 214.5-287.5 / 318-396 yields 0.95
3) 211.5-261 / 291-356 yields 0.88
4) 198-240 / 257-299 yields 0.77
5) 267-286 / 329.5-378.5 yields 1.24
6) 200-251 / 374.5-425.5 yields 0.83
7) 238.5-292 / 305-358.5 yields 1.04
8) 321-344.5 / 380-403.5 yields 1.03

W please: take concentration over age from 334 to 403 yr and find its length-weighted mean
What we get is 83.7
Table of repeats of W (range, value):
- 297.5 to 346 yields 84.3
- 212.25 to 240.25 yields 97.8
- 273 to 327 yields 79.5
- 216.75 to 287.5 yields 87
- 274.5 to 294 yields 63.9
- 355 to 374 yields 89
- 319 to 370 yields 83.3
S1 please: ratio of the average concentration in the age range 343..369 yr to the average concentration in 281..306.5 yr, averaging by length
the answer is 1.2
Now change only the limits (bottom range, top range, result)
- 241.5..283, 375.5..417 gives 0.97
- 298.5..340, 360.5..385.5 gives 1.04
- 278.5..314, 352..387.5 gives 1.10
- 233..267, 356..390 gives 0.91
